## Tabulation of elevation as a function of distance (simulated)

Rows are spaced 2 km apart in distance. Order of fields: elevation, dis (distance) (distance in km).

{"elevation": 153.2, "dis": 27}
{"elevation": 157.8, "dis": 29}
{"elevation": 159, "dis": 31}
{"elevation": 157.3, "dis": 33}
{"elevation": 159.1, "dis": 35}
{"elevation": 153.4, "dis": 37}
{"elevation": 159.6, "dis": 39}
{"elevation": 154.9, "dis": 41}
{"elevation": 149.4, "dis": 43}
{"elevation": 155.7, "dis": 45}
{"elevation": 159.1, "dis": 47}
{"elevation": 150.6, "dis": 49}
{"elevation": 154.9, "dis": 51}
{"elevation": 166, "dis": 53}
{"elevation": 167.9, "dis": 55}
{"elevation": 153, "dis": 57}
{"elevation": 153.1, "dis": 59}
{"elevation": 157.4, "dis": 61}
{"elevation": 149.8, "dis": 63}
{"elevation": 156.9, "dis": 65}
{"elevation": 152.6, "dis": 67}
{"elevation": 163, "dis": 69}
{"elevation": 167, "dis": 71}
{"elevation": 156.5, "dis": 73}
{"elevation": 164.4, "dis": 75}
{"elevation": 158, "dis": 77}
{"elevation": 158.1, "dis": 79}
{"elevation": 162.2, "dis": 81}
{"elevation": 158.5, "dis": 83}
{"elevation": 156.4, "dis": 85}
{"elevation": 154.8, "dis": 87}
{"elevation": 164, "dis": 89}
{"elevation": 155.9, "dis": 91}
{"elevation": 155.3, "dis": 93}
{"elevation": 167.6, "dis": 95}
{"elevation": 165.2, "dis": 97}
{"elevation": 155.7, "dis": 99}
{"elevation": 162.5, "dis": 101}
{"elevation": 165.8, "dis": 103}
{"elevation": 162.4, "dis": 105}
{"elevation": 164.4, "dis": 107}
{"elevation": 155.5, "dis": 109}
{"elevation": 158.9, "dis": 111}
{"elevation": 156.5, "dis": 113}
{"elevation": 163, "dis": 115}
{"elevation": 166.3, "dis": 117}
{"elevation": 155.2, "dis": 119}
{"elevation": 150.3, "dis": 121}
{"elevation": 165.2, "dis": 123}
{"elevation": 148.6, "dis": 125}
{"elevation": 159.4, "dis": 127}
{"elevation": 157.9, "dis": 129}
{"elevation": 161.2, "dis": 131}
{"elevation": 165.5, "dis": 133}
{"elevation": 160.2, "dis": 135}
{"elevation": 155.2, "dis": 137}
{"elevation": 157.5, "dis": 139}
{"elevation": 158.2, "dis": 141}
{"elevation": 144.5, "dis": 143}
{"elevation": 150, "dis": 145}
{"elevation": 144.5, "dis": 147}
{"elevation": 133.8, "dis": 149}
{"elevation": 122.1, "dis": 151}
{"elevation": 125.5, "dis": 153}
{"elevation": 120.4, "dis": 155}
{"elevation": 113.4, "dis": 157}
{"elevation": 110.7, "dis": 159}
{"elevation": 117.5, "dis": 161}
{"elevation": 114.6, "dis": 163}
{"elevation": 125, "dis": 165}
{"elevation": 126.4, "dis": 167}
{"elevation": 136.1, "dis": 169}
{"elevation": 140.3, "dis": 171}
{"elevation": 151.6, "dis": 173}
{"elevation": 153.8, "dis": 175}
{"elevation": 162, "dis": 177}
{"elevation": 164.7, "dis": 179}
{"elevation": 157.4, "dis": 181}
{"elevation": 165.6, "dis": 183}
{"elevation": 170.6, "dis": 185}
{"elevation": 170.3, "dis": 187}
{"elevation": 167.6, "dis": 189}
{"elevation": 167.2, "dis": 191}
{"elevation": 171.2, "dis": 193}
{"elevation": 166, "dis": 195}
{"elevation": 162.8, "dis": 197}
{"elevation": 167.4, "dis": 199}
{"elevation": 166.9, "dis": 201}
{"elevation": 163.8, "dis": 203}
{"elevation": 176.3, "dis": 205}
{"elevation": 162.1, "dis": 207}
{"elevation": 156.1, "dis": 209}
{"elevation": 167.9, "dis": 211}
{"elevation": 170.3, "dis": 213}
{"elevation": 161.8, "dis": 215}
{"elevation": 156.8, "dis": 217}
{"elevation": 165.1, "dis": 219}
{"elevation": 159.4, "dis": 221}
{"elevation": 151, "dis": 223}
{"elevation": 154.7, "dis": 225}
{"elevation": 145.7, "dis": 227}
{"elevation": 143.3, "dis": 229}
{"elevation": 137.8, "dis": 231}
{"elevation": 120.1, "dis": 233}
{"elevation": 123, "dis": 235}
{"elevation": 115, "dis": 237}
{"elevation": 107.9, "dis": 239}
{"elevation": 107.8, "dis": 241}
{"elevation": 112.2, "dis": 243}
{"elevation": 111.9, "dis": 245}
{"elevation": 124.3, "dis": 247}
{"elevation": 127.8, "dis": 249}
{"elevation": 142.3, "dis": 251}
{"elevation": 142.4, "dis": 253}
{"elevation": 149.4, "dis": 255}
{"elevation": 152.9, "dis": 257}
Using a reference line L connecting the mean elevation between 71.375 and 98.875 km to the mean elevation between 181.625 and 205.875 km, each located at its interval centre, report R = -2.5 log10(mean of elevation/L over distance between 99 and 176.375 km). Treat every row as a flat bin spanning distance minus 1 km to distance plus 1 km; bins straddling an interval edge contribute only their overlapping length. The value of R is 0.12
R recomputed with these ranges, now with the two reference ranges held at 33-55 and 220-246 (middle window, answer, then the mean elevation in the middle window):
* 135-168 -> 0.066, 133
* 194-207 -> -0.233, 167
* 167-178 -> -0.062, 147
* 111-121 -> -0.089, 159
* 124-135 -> -0.100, 159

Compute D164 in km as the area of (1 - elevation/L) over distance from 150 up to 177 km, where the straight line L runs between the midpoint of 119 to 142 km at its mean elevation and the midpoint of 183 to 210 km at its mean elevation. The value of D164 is 5.6 km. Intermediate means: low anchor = 158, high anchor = 167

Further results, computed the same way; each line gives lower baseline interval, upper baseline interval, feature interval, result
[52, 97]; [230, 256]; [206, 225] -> -4.4 km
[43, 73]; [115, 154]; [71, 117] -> -1.7 km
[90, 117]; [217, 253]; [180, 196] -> -2.7 km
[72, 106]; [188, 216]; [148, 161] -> 3.4 km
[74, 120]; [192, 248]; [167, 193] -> -1.1 km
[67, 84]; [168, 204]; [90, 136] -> 0.2 km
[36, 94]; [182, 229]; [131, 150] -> 0.9 km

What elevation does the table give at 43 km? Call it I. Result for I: 149.4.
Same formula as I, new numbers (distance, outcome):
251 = 142.3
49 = 150.6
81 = 162.2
